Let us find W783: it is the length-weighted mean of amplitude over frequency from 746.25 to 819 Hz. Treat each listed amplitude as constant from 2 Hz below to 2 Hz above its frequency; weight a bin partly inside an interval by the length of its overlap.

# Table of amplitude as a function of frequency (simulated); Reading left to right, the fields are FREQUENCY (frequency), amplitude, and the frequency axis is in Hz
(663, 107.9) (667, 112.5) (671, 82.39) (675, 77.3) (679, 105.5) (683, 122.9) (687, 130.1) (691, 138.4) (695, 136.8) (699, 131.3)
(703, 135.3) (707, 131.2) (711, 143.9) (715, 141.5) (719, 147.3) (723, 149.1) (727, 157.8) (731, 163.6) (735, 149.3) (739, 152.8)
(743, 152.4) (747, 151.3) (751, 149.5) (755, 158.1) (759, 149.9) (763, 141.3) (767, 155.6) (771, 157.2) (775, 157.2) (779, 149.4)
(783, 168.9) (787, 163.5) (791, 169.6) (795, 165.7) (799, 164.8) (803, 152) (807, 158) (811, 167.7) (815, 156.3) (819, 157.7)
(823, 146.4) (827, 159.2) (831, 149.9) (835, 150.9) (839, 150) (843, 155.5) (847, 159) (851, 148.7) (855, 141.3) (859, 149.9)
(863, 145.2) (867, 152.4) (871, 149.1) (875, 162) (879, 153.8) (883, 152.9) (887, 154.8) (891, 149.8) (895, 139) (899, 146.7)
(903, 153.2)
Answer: 158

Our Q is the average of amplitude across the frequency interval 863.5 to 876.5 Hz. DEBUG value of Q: 153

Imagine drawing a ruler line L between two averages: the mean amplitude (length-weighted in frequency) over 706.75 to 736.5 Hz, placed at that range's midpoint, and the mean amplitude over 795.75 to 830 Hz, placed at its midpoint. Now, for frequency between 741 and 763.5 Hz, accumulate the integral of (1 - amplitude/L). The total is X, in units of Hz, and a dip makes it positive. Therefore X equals 0.1 Hz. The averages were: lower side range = 149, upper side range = 158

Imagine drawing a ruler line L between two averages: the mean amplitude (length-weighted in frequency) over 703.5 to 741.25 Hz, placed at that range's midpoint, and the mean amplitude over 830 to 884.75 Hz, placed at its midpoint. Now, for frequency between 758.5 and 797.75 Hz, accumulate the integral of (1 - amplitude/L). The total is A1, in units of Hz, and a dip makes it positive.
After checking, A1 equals -2.31 Hz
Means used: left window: 148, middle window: 158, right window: 151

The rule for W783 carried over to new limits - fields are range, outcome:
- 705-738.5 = 148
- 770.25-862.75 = 156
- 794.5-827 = 158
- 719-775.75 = 153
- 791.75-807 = 161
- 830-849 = 153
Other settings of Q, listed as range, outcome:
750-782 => 153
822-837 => 152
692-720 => 138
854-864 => 146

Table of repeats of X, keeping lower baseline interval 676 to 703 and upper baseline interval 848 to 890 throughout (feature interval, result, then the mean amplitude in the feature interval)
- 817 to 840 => -1.09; 152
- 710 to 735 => -3.79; 151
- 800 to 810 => -1.05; 157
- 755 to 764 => -0.86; 149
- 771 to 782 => -1.36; 155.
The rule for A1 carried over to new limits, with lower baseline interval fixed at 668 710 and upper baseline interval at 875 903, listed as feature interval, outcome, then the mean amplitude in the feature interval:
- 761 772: -1.6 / 151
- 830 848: -1.3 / 153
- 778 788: -2.0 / 161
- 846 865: -0.4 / 148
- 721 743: -4.9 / 154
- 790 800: -2.2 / 167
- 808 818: -1.6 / 161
